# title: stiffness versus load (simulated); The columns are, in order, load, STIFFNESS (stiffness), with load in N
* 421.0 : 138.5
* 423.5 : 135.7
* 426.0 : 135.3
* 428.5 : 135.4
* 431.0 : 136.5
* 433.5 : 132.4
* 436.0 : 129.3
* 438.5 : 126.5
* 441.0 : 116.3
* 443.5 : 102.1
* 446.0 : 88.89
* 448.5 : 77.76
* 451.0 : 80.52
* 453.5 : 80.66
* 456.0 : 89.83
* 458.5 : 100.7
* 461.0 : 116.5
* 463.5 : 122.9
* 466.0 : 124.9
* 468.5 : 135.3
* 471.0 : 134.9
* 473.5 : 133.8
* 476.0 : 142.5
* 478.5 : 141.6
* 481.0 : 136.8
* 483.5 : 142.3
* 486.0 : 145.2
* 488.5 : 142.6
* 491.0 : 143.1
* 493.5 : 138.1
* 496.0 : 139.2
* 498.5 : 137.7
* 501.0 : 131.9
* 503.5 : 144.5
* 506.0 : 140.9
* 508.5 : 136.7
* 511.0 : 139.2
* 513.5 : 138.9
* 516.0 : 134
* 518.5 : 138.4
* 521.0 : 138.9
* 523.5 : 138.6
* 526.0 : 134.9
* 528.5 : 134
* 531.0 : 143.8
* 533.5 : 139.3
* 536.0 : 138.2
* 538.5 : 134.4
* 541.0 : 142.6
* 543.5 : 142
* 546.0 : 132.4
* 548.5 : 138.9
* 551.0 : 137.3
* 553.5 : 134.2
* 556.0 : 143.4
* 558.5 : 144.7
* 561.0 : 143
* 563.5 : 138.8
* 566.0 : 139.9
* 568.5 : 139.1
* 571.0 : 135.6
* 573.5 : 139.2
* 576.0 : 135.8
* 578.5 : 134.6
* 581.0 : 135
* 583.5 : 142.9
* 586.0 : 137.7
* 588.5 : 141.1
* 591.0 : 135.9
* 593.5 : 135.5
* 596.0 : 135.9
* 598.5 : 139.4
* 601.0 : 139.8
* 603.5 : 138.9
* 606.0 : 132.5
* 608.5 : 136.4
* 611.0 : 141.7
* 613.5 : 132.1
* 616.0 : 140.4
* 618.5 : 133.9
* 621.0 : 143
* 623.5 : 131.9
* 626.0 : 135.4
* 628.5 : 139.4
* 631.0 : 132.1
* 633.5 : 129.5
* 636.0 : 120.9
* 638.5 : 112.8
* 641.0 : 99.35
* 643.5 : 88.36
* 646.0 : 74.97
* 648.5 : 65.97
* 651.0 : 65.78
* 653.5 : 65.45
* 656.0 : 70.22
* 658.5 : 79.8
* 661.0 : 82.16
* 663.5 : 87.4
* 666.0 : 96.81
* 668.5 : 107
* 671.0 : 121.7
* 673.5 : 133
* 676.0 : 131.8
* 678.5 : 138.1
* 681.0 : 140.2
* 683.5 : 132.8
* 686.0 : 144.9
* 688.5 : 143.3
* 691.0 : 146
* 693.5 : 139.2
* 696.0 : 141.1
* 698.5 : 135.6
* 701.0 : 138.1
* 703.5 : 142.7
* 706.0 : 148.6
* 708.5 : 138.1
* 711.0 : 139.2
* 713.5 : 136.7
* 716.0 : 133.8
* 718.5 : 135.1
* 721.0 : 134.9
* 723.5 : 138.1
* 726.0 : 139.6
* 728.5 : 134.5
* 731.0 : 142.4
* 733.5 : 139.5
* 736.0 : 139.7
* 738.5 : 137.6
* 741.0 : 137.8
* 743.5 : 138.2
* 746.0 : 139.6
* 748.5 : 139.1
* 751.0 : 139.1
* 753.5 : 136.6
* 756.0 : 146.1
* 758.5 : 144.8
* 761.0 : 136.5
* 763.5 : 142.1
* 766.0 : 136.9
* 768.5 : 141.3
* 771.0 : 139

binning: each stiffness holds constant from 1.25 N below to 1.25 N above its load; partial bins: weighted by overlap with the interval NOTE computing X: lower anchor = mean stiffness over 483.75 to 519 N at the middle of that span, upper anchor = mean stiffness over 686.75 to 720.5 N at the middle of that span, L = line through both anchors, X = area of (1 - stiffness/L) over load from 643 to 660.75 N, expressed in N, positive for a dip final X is 8.5 N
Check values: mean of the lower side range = 139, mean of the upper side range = 140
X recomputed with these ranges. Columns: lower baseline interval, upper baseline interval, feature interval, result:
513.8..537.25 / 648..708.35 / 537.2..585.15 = -1.99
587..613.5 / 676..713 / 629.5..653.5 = 7.11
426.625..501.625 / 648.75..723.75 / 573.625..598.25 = -2.94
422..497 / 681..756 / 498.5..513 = -1.40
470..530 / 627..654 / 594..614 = -4.81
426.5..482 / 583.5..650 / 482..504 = -3.76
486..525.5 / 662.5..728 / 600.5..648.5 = 3.84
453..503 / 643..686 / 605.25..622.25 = -4.52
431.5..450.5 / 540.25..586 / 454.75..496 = -4.32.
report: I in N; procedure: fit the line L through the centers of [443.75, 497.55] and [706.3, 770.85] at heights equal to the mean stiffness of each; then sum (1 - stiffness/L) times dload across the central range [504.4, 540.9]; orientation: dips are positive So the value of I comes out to -3.9 N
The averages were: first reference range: 122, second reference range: 139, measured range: 138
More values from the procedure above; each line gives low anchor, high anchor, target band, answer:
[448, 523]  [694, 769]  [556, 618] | -2.4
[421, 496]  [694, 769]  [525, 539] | -1.1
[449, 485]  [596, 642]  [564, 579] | -1.1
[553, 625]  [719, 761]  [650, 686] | 8.6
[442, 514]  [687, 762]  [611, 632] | -0.5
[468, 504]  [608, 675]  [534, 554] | -1.5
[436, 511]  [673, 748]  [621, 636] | 0.0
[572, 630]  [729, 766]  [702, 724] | 0.1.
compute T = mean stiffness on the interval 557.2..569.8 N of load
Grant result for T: 141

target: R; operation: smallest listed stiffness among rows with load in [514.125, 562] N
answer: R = 132.4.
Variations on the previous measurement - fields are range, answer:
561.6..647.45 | 74.97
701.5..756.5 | 133.8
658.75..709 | 82.16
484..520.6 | 131.9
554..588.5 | 134.6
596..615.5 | 132.1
